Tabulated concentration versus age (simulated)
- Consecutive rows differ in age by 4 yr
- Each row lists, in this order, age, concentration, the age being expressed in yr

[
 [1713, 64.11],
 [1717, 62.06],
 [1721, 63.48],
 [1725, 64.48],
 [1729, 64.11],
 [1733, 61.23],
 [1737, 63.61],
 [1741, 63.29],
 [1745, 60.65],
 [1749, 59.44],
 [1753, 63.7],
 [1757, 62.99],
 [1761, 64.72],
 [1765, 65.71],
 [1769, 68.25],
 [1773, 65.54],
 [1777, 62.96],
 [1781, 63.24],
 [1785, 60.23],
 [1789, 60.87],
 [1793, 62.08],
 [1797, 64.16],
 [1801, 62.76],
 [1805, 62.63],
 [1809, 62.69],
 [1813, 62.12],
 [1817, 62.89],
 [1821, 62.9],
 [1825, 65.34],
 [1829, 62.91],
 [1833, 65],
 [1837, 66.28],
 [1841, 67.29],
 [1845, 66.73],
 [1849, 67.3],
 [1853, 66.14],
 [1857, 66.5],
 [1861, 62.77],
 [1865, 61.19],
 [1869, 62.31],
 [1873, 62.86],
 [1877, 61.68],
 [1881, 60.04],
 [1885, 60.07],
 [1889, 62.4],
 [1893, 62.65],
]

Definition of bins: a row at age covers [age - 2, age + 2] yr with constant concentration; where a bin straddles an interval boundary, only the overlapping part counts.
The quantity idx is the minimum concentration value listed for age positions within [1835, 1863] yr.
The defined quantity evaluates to 62.77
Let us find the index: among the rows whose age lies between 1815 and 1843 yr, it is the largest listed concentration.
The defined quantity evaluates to 67.29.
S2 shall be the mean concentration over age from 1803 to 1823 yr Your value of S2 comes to 62.6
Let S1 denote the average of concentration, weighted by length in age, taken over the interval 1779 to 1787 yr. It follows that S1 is 61.7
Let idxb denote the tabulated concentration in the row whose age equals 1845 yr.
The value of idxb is 66.73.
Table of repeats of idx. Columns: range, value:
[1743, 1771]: 59.44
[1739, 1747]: 60.65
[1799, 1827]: 62.12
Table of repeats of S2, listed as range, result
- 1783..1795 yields 61.1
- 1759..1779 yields 65.4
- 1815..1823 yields 62.9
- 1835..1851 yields 66.9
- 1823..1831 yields 64.1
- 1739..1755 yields 61.8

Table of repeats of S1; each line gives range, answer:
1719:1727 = 64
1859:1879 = 62.2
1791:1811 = 62.9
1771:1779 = 64.2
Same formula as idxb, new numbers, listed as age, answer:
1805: 62.63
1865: 61.19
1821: 62.9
